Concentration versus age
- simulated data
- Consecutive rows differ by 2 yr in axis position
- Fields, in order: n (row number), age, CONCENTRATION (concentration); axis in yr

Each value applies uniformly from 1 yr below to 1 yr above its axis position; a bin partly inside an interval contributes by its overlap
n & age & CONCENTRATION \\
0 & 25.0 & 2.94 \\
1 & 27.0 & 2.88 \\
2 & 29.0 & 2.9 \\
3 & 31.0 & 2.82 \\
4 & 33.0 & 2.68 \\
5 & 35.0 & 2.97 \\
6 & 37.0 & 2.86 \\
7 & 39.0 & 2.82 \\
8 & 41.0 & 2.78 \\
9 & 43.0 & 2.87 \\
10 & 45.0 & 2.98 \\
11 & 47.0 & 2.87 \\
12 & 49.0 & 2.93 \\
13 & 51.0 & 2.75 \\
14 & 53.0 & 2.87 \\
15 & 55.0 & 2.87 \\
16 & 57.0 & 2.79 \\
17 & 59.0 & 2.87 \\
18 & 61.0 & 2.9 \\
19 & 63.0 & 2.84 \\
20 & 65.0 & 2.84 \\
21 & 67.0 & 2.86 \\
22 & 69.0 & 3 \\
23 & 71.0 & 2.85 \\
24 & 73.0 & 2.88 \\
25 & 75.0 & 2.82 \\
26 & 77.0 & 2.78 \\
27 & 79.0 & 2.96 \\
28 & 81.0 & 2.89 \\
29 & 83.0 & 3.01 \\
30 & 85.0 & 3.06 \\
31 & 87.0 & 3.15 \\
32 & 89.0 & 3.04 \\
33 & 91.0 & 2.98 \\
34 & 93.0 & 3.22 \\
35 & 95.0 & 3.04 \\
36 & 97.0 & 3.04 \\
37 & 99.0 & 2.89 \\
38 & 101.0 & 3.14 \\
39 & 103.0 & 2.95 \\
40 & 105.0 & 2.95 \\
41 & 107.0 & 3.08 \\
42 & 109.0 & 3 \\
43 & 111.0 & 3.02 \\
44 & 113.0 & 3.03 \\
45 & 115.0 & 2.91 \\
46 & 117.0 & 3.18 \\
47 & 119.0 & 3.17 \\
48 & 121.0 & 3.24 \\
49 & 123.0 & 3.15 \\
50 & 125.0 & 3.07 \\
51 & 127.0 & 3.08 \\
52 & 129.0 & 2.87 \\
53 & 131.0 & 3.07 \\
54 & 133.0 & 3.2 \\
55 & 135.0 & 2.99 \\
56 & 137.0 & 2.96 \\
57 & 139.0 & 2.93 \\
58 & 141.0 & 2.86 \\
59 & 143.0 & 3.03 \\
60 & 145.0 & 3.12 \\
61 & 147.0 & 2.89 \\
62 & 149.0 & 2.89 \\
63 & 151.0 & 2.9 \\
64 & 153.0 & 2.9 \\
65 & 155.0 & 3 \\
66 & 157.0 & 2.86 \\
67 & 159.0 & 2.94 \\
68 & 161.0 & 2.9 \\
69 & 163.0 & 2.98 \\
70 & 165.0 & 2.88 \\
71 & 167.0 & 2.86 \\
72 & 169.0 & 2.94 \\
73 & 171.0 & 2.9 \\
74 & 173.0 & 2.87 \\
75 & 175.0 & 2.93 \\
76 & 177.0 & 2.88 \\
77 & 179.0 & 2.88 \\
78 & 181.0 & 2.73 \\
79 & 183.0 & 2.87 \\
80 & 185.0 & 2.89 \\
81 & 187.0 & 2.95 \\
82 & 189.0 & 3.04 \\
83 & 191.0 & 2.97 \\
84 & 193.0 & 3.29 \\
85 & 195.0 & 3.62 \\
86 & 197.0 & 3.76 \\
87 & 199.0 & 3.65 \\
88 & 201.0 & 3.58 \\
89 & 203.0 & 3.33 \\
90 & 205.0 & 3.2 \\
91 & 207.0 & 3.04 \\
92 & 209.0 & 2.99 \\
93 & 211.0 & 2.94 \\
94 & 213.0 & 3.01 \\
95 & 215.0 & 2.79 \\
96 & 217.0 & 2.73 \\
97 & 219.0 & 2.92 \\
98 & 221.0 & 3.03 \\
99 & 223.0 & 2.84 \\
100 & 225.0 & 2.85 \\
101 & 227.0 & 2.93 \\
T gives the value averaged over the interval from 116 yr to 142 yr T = 3.06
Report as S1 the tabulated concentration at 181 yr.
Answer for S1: 2.73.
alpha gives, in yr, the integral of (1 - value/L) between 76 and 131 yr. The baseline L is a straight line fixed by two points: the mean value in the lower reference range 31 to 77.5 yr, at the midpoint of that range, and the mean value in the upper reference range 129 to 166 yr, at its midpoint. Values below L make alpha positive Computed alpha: -2.3 yr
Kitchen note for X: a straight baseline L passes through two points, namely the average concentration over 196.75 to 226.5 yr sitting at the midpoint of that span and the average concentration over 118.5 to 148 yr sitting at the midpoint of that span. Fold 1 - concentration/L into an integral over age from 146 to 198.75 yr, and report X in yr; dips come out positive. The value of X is 1.3 yr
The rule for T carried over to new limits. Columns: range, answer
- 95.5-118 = 3.02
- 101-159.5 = 3.01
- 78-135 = 3.05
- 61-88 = 2.92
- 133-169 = 2.94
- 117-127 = 3.15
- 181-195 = 3.03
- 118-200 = 3.02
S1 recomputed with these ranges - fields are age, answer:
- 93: 3.22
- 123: 3.15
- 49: 2.93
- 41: 2.78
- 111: 3.02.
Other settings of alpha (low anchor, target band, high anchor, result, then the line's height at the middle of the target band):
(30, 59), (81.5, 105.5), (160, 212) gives -0.92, 2.93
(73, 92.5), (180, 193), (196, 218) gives 0.87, 3.15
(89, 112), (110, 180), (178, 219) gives 1.94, 3.06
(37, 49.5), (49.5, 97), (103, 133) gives 0.33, 2.95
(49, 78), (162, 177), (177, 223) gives 0.65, 3.04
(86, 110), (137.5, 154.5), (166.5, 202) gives 0.70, 3.07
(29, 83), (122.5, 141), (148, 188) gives -0.88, 2.89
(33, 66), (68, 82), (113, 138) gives 0.22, 2.93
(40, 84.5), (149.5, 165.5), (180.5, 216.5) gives 0.76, 3.07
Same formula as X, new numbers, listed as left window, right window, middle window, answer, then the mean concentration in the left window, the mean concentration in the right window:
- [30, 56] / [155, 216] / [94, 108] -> -0.4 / 2.85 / 3.05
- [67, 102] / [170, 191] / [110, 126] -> -0.8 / 2.98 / 2.9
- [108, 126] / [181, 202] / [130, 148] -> 0.7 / 3.09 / 3.24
